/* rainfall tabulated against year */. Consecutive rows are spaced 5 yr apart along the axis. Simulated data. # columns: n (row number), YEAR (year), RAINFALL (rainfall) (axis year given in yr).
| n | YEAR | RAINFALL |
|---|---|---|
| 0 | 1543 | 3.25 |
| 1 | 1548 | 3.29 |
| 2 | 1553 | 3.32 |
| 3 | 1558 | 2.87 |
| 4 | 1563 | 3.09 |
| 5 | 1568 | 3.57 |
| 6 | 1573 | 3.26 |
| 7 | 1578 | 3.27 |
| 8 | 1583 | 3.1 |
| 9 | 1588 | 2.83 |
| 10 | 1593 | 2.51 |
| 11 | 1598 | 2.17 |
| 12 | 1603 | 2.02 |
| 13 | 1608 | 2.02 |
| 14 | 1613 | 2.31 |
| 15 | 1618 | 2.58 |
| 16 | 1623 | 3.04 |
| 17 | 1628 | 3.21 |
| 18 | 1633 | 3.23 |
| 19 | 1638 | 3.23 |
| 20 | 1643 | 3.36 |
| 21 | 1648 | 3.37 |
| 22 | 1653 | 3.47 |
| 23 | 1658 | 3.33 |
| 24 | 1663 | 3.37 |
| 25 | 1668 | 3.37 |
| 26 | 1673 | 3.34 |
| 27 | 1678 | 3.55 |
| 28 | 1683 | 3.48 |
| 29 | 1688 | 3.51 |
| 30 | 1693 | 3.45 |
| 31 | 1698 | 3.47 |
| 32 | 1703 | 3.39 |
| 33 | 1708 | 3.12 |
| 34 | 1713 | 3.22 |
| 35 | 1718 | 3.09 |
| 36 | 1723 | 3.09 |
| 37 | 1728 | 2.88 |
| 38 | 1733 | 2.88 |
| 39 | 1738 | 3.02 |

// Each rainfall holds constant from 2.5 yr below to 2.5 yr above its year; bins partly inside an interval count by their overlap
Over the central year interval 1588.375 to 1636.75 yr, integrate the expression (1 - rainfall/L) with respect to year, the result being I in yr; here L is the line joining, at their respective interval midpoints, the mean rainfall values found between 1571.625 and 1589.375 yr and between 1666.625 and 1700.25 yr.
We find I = 9.5 yr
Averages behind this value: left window 3.12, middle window 2.59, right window 3.46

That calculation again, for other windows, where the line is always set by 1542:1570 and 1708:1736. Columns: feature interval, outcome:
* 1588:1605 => 4.6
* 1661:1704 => -5.0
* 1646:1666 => -1.7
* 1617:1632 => 0.7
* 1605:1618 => 3.8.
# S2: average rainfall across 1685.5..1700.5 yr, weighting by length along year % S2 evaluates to 3.48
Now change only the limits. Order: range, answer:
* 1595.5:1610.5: 2.07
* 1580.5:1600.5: 2.65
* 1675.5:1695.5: 3.5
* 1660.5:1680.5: 3.41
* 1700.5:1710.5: 3.25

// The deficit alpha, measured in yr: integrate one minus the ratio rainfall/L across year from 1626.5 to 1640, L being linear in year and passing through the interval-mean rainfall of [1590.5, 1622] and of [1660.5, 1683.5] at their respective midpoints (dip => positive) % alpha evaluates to -2.3 yr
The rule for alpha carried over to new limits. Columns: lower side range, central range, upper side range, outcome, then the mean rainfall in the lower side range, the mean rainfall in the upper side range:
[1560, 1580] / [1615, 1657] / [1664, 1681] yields 2.4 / 3.29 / 3.42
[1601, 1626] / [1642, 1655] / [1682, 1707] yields -2.5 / 2.42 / 3.44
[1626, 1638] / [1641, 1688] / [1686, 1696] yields -0.7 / 3.22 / 3.48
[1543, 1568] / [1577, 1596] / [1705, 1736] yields 1.7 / 3.2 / 3.05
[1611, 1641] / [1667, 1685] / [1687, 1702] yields -0.6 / 2.95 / 3.46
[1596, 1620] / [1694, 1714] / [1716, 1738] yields -3.4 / 2.21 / 2.99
